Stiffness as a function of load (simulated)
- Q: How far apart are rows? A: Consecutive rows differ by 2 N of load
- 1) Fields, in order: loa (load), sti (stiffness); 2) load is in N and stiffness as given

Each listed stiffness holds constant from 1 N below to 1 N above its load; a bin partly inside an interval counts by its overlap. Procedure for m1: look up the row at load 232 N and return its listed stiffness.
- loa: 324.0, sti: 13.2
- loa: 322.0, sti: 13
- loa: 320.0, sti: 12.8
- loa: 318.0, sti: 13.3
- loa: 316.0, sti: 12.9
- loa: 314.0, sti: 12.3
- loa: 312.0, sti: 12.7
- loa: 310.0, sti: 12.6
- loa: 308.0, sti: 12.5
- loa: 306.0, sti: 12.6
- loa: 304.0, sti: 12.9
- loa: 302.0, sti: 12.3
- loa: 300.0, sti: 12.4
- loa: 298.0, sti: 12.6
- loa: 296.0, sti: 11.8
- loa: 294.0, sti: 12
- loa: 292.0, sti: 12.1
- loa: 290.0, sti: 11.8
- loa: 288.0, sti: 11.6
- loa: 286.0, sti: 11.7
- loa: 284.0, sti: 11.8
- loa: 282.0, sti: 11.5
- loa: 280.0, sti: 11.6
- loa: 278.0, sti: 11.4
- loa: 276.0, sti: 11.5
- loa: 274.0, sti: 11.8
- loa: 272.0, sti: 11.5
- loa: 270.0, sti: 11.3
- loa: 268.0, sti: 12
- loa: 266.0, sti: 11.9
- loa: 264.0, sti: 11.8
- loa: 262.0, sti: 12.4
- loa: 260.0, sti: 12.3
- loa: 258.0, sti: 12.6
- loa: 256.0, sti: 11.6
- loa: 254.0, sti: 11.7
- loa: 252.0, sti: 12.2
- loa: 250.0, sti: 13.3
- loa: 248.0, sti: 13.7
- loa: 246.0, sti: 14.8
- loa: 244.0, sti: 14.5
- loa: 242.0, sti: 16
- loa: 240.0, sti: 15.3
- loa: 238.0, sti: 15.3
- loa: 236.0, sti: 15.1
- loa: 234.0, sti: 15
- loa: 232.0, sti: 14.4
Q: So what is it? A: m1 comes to 14.4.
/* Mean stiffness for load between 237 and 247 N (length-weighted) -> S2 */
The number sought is 15.2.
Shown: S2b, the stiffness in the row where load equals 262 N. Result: 12.4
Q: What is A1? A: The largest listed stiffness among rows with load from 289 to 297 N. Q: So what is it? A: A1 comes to 12.1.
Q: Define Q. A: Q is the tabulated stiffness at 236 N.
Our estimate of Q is 15.1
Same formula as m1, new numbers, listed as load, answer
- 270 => 11.3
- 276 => 11.5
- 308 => 12.5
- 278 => 11.4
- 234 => 15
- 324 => 13.2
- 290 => 11.8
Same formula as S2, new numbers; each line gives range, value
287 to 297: 11.9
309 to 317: 12.6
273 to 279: 11.6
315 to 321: 13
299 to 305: 12.5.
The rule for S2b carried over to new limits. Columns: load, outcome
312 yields 12.7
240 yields 15.3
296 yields 11.8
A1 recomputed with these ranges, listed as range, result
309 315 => 12.7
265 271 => 12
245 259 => 14.8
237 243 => 16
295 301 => 12.6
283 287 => 11.8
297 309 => 12.9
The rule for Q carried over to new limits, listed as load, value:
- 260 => 12.3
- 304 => 12.9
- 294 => 12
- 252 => 12.2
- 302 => 12.3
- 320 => 12.8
